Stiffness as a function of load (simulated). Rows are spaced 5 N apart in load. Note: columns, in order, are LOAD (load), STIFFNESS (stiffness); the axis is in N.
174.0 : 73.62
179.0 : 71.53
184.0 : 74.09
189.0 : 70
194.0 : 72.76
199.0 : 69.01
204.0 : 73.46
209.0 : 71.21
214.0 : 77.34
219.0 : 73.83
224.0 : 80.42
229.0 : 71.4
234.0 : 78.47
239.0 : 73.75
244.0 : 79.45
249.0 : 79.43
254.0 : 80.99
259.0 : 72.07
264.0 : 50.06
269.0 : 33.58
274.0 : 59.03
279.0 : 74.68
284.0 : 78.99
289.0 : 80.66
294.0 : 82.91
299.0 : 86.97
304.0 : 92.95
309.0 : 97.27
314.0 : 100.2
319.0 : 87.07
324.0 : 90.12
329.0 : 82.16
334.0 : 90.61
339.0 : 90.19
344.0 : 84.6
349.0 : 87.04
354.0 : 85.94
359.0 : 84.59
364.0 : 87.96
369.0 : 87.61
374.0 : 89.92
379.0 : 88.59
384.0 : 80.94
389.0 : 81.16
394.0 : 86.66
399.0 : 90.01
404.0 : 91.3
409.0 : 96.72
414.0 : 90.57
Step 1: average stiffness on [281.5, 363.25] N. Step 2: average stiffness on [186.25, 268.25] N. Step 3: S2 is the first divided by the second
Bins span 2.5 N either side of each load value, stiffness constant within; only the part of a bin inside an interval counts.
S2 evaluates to 1.21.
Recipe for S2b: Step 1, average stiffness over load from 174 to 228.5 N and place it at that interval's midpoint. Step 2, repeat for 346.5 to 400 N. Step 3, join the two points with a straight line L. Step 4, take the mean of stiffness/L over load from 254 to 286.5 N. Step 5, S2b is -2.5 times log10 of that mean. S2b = 0.24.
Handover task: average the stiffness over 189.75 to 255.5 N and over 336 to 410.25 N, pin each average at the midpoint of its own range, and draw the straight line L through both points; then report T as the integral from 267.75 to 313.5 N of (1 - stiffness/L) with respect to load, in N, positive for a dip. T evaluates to 1.4 N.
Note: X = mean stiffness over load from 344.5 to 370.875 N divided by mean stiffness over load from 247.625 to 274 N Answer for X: 1.4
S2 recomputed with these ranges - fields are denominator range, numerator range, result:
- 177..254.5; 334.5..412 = 1.17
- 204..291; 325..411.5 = 1.22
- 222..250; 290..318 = 1.18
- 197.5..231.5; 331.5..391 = 1.17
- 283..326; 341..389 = 0.97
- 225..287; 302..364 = 1.28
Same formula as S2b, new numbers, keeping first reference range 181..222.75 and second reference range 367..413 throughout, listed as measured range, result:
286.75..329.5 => -0.10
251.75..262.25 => 0.04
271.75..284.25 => 0.14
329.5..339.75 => -0.06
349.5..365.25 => -0.01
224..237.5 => -0.01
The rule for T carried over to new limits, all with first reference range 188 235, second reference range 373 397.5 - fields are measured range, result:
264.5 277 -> 4.8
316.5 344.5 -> -2.0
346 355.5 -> -0.4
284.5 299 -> -0.6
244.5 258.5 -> -0.5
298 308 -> -1.5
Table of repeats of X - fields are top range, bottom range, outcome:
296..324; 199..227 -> 1.24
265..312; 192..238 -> 1.02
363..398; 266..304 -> 1.19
